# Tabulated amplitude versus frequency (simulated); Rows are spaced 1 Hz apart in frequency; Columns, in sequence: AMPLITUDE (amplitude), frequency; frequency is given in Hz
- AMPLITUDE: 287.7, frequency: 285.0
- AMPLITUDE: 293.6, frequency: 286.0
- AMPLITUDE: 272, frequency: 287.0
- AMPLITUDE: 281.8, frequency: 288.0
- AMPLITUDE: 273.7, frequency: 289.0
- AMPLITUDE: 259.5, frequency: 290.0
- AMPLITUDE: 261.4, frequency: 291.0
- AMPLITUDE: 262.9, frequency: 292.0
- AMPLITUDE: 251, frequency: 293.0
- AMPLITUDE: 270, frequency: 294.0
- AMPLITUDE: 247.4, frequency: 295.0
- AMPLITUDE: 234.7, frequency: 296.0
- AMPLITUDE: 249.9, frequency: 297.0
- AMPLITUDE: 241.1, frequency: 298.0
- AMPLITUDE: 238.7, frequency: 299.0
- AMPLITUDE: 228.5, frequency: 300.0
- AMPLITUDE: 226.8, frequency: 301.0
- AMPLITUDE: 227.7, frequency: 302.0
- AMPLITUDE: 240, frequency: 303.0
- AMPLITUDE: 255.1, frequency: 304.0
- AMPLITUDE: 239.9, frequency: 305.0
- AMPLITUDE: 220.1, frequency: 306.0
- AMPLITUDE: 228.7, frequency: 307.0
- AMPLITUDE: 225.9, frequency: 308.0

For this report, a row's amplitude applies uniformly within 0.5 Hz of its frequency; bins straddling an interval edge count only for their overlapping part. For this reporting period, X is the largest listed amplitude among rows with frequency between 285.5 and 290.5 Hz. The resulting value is 293.6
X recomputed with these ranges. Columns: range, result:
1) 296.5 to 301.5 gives 249.9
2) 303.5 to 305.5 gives 255.1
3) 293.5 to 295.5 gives 270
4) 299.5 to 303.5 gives 240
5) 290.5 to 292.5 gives 262.9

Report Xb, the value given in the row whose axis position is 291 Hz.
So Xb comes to 261.4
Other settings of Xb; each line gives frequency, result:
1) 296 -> 234.7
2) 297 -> 249.9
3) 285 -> 287.7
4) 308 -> 225.9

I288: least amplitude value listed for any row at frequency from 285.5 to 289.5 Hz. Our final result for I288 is 272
